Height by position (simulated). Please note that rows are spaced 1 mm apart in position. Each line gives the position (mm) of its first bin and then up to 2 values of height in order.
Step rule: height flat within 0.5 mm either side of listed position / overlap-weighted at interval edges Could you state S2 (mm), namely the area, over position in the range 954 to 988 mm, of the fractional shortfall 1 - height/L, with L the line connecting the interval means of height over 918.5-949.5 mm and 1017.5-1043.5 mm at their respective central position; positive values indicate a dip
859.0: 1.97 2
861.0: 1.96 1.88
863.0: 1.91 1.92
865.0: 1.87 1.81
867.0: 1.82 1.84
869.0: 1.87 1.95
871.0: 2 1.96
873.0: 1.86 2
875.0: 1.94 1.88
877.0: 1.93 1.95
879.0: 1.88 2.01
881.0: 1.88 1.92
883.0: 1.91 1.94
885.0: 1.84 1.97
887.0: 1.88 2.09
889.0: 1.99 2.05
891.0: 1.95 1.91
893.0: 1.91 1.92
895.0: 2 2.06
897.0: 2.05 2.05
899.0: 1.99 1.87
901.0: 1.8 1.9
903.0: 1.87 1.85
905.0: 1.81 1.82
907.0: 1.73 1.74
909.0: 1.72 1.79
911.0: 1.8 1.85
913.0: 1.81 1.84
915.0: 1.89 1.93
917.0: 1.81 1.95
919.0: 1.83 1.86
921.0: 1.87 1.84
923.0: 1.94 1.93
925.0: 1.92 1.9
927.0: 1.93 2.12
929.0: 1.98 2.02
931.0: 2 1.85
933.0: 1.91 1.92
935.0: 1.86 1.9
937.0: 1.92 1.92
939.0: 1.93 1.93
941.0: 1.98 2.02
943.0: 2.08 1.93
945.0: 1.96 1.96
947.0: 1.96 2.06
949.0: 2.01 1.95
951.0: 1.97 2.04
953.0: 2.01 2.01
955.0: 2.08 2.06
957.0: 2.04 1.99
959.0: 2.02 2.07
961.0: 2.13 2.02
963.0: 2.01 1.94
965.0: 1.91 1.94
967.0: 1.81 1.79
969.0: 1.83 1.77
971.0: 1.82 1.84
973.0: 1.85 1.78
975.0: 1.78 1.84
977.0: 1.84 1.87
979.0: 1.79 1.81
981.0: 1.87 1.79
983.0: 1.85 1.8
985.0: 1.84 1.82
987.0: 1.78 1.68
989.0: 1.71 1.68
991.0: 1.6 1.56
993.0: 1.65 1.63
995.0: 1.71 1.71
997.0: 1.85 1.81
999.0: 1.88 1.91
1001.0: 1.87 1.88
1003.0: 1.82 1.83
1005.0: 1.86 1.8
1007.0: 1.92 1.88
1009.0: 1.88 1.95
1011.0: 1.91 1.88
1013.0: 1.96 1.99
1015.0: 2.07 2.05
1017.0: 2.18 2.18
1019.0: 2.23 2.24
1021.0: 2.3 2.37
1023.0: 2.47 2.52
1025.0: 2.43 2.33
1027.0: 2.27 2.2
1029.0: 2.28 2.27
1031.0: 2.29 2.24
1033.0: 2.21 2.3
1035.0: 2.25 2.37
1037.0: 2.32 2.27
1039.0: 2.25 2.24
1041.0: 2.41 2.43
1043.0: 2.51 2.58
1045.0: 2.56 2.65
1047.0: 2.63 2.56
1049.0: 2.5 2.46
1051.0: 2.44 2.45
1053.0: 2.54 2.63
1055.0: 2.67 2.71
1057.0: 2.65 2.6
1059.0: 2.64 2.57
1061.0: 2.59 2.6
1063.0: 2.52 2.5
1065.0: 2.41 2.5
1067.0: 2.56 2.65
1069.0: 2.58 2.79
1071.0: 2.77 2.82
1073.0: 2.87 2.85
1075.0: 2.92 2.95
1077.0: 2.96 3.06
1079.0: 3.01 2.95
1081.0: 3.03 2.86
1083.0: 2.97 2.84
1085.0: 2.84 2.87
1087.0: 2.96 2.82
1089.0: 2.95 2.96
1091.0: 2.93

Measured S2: 3.2 mm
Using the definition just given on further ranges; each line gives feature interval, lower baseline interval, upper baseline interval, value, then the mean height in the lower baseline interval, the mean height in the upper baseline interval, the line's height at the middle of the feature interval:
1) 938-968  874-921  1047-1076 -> 2.2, 1.9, 2.63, 2.15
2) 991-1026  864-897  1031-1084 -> 6.4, 1.93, 2.6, 2.42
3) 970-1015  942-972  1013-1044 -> 6.5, 1.97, 2.28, 2.12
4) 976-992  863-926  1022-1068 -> 3.2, 1.9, 2.45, 2.23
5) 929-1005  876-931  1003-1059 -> 7.6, 1.91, 2.29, 2.1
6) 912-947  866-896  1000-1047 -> 1.7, 1.93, 2.19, 2.02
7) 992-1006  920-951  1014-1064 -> 2.7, 1.95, 2.41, 2.23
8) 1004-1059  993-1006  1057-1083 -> -1.6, 1.81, 2.75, 2.23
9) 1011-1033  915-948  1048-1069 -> 1.5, 1.93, 2.56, 2.38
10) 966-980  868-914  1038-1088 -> 2.8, 1.91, 2.67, 2.27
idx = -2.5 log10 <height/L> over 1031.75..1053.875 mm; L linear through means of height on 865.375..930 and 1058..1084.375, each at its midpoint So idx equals 0.08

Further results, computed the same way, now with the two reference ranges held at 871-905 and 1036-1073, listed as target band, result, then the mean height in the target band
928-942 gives 0.09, 1.94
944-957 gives 0.08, 2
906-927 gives 0.11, 1.85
